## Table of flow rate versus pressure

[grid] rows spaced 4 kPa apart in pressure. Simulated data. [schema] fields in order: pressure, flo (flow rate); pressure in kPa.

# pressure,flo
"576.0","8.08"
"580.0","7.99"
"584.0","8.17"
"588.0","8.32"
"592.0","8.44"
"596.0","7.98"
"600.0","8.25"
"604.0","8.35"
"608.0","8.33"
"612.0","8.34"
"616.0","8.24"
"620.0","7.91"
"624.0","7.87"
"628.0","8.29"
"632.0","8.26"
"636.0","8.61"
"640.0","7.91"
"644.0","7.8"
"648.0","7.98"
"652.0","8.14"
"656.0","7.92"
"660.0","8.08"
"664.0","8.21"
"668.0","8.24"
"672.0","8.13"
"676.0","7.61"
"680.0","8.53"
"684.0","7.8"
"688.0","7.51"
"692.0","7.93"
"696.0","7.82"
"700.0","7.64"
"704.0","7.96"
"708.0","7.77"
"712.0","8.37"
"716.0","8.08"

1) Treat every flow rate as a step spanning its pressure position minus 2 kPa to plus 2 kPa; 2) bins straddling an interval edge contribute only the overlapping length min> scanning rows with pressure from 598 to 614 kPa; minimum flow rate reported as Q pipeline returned 8.25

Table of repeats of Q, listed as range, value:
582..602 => 7.98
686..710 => 7.51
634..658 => 7.8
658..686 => 7.61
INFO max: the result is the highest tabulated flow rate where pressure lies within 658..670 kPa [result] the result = 8.24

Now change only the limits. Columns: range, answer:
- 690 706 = 7.96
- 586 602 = 8.44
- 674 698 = 8.53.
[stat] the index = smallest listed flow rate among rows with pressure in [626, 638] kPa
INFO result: 8.26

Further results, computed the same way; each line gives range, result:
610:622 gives 7.91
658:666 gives 8.08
